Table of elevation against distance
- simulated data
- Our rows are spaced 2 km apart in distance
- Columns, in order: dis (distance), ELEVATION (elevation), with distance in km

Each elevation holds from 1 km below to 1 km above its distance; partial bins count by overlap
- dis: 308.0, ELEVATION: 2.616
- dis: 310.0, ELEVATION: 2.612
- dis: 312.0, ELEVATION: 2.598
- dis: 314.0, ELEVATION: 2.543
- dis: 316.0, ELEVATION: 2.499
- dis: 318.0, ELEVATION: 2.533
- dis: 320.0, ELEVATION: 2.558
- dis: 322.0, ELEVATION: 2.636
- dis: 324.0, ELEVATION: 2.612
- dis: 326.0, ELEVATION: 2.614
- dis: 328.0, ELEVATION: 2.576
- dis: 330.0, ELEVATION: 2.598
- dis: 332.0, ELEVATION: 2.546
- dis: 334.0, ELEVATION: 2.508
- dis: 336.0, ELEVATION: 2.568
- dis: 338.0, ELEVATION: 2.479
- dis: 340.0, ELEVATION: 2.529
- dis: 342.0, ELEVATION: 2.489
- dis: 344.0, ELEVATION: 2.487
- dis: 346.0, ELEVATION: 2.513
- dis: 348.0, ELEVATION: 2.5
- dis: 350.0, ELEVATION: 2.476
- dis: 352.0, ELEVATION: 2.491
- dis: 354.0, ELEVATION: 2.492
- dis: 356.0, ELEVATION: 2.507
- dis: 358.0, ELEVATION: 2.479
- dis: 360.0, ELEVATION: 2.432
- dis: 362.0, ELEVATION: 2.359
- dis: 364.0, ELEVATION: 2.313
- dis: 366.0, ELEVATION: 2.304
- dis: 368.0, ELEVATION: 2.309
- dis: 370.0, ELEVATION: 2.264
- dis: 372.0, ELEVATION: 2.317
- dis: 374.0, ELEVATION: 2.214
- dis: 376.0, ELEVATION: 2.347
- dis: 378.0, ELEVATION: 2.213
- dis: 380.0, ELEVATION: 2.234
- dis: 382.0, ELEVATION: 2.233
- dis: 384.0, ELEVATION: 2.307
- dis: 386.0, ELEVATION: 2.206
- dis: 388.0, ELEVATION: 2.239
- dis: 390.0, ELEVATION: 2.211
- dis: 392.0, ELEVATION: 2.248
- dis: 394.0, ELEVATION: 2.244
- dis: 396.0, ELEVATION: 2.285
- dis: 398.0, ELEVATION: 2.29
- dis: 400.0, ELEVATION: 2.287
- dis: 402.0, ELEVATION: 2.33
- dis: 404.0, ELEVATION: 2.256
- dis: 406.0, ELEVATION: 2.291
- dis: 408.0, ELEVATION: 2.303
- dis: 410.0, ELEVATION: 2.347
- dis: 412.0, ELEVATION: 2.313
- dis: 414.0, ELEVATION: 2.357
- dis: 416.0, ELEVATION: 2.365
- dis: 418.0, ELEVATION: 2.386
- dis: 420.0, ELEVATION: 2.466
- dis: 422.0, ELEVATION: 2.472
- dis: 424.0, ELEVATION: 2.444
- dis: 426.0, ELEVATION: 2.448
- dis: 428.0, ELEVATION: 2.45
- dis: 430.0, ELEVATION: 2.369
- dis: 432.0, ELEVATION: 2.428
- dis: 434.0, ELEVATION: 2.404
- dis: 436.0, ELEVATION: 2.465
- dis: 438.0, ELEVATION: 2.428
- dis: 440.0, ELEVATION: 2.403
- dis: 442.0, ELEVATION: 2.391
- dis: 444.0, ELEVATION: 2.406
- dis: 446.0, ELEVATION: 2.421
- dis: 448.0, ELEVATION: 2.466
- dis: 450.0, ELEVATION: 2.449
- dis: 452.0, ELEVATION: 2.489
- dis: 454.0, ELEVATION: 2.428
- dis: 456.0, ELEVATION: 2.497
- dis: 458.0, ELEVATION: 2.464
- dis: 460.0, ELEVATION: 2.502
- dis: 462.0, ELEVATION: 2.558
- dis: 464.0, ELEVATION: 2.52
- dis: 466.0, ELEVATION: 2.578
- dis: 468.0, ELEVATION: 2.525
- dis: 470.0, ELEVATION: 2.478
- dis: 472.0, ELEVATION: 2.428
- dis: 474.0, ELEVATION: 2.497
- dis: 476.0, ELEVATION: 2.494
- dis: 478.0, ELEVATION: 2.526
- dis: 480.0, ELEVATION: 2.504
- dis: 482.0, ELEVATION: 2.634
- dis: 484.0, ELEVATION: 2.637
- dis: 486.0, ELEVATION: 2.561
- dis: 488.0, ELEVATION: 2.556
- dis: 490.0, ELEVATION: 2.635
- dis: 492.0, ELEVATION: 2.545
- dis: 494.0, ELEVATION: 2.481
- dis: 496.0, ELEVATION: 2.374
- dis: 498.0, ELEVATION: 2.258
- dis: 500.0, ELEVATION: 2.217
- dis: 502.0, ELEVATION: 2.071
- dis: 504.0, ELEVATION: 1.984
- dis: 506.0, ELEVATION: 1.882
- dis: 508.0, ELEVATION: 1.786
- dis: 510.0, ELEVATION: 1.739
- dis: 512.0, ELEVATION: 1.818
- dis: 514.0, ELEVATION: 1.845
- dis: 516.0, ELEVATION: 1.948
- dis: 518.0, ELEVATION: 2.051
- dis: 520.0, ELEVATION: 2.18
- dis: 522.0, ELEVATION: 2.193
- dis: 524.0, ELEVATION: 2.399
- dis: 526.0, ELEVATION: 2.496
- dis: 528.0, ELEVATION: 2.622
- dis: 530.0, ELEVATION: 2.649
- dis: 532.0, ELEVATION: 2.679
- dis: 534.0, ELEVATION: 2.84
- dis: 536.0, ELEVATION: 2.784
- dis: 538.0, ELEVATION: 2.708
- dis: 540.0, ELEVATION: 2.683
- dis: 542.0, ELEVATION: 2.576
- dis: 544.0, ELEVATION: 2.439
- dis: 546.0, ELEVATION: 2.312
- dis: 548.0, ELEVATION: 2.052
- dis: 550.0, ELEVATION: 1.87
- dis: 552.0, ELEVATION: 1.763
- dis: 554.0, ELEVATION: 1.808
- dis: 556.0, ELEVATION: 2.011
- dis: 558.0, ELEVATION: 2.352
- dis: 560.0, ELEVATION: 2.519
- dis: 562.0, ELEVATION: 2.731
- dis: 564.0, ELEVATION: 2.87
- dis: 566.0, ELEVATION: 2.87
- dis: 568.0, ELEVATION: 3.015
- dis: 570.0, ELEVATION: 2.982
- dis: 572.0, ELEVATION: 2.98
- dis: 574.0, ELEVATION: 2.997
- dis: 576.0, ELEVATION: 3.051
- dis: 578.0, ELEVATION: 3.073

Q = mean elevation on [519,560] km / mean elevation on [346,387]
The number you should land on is 1.01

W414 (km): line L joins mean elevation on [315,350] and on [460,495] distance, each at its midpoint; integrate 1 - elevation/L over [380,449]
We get 5.1 km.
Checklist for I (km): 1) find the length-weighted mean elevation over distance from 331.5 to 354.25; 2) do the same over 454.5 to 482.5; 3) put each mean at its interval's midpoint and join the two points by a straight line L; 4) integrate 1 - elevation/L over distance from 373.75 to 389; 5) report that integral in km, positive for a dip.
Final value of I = 1.6 km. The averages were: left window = 2.51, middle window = 2.25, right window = 2.51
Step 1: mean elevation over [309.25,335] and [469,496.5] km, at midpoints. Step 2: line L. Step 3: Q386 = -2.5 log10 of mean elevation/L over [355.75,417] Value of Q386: 0.11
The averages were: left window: 2.57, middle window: 2.3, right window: 2.53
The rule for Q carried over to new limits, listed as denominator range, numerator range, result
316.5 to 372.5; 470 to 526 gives 0.92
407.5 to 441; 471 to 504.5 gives 1.02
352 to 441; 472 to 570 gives 1.01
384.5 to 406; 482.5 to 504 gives 1.07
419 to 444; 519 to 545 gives 1.05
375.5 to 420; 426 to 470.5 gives 1.07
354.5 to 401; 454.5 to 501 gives 1.09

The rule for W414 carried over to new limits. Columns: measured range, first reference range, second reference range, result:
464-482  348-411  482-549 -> -1.4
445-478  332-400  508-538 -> -2.3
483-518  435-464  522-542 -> 5.0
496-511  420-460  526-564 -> 2.6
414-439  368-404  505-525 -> -2.9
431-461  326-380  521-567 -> 0.0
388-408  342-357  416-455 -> 1.5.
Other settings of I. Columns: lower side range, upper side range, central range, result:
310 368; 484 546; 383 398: 1.3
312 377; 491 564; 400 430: 0.3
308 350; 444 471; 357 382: 2.2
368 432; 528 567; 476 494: -1.3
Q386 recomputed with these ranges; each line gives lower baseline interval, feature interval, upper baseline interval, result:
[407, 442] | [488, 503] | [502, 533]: -0.081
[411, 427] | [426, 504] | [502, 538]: -0.057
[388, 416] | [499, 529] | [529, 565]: 0.152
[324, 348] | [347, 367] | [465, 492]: 0.045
